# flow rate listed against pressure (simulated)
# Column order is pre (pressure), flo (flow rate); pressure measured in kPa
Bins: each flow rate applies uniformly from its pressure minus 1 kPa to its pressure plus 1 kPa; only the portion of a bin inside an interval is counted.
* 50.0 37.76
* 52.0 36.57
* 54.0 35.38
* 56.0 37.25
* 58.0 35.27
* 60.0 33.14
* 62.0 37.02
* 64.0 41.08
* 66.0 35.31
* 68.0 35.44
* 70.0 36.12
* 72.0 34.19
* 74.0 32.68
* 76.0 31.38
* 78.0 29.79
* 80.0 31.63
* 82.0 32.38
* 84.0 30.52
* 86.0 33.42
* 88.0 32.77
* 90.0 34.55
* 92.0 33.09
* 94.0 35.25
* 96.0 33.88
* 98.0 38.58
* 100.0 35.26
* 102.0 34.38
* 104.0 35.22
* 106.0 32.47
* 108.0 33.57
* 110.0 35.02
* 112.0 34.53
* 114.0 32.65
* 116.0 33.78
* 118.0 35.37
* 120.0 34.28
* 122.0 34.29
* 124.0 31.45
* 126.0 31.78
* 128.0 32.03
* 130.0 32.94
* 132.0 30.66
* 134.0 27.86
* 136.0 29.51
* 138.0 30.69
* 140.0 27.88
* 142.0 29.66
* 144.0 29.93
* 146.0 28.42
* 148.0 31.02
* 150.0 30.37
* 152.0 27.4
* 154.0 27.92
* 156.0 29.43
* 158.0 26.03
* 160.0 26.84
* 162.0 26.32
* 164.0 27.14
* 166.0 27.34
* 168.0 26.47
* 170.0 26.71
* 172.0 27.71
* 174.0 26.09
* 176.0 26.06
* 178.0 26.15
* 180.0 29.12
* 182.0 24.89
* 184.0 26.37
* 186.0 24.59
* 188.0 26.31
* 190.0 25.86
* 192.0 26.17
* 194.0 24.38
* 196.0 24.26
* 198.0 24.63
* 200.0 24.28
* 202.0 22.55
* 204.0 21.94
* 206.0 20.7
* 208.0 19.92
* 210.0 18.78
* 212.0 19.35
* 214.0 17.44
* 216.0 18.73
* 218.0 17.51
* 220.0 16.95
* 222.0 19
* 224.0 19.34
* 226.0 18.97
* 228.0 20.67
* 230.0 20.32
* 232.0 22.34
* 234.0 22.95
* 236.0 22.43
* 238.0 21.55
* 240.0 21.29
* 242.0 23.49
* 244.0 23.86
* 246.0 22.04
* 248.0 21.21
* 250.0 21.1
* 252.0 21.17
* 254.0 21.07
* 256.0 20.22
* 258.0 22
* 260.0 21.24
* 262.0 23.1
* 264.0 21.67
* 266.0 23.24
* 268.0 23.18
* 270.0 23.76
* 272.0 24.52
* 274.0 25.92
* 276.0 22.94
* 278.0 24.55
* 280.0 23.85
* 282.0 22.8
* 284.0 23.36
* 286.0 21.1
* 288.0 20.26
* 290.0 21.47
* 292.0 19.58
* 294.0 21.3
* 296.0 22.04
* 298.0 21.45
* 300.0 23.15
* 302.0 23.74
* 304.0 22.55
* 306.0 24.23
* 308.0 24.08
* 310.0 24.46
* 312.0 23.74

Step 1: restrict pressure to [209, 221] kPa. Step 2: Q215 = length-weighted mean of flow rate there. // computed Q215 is 18.1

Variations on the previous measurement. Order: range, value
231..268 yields 22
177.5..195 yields 26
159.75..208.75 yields 25.3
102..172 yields 30.5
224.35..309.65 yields 22.3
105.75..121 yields 34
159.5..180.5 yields 26.9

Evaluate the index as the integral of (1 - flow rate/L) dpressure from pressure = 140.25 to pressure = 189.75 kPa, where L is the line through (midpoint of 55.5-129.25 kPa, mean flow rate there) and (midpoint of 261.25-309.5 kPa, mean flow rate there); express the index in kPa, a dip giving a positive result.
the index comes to 4.0 kPa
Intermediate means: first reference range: 34.1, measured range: 27.4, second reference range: 22.8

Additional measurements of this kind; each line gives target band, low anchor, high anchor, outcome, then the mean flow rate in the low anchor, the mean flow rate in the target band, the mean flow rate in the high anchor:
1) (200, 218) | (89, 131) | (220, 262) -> 3.22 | 34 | 20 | 21.3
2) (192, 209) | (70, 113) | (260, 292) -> 2.66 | 33.6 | 23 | 22.9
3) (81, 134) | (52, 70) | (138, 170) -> -2.19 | 36.2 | 33.5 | 28.2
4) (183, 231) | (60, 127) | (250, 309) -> 9.66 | 34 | 21.6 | 22.5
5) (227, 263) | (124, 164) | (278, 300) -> 3.52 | 29.3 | 21.8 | 21.9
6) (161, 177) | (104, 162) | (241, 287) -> 1.10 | 31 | 26.7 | 22.7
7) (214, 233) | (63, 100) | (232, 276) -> 4.07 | 34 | 19.2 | 22.4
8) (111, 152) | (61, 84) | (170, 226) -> -3.53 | 34.1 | 31.4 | 22.9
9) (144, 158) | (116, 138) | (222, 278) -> 0.54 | 32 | 28.9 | 22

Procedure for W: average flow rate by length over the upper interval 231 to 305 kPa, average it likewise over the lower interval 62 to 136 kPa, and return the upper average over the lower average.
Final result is 0.67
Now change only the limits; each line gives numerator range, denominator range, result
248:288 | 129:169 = 0.79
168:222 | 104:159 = 0.75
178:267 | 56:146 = 0.66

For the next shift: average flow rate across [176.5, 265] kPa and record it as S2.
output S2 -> 22.1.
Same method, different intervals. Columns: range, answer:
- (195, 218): 21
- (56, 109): 34.2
